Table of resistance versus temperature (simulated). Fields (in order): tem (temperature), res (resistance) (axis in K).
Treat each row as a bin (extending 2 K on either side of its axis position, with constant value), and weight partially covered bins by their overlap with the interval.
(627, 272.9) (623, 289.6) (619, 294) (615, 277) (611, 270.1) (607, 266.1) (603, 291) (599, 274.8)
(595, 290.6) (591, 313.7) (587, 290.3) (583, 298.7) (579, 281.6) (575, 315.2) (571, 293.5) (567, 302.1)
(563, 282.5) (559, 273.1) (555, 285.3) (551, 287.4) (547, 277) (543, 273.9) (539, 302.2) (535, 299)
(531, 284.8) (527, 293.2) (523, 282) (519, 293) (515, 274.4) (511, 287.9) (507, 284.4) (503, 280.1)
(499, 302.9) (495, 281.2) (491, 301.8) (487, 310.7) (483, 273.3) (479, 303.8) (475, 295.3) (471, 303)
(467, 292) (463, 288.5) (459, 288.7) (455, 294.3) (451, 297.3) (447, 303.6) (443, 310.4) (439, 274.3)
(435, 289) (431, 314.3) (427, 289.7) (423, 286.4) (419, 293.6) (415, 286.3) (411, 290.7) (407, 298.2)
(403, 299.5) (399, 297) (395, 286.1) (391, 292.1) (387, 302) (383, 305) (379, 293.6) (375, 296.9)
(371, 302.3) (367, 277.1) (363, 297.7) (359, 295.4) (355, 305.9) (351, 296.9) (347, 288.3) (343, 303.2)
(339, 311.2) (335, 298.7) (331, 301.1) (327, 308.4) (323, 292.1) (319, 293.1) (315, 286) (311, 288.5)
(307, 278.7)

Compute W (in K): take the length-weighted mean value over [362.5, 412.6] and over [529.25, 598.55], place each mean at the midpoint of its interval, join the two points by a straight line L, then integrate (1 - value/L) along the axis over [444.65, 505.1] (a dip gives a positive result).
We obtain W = -0.3 K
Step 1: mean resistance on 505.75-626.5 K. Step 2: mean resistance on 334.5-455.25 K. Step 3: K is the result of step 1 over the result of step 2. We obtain 0.97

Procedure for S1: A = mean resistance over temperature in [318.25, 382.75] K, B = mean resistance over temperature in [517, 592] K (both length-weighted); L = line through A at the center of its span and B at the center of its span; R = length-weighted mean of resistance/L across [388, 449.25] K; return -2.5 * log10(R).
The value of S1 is 0.00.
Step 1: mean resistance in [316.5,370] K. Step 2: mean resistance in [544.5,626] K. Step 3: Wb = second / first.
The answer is 1.0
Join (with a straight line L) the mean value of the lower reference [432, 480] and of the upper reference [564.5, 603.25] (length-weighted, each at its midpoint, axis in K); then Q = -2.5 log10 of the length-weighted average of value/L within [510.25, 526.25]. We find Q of 0.04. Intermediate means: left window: 295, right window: 295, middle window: 285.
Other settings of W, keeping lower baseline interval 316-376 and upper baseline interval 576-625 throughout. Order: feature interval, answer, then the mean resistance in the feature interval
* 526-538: -0.13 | 293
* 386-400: 0.10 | 294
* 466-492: -0.45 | 297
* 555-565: 0.33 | 279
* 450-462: 0.02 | 293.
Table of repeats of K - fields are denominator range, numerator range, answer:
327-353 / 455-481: 0.98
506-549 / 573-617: 1.01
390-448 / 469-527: 0.99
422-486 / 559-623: 0.98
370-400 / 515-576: 0.97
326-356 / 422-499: 0.98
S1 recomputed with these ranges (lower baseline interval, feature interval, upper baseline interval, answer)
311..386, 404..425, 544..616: 0.01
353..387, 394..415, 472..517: 0.01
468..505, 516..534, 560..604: 0.02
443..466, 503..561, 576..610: 0.02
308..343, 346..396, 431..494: 0.00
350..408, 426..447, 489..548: -0.01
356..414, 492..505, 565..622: 0.01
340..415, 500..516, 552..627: 0.03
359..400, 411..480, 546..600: 0.00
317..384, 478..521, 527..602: 0.01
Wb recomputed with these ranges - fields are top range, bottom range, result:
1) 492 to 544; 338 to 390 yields 0.97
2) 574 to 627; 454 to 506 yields 0.98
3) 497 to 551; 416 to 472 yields 0.98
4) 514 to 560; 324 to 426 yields 0.96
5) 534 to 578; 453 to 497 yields 0.99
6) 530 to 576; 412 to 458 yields 0.98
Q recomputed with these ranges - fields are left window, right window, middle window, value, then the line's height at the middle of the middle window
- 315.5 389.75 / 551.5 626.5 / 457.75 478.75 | -0.01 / 293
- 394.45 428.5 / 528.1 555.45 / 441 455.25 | -0.04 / 291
